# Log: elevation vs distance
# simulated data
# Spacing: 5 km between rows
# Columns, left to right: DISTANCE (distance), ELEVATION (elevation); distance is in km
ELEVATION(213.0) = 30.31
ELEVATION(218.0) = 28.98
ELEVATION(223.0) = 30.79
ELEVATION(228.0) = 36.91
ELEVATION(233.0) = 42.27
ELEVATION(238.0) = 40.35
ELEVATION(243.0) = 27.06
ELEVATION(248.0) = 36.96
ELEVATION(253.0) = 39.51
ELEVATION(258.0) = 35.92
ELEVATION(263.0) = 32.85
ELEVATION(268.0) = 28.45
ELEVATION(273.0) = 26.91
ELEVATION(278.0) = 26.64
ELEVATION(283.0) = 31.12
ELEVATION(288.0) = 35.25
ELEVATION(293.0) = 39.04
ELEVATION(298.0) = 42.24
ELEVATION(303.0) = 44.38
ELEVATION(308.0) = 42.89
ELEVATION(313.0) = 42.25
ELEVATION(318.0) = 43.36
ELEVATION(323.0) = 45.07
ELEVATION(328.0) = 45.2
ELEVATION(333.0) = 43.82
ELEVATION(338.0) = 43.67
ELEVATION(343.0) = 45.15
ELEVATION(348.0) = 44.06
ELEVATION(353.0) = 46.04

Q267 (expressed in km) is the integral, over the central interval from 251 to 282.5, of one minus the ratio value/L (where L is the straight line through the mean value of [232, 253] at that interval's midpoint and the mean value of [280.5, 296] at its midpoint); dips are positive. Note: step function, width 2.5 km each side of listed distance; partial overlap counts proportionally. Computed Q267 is 3.87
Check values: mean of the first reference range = 36.6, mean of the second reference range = 35.4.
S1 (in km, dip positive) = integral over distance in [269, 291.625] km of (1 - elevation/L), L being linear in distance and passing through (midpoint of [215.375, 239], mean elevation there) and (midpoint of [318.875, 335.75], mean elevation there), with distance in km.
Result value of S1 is 5.6 km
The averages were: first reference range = 35.5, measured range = 30.3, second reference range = 44.6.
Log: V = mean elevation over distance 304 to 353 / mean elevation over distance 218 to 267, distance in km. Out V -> 1.25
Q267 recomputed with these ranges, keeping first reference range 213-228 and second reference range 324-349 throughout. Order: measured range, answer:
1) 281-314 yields 0.4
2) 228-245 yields -2.1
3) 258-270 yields 1.4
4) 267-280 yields 3.5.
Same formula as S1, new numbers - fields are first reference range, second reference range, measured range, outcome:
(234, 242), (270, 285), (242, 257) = -0.12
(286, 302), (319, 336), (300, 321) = -0.65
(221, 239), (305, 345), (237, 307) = 9.65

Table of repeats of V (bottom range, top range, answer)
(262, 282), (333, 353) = 1.56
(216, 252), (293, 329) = 1.23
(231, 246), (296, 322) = 1.19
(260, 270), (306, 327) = 1.40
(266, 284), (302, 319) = 1.54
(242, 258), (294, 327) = 1.22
